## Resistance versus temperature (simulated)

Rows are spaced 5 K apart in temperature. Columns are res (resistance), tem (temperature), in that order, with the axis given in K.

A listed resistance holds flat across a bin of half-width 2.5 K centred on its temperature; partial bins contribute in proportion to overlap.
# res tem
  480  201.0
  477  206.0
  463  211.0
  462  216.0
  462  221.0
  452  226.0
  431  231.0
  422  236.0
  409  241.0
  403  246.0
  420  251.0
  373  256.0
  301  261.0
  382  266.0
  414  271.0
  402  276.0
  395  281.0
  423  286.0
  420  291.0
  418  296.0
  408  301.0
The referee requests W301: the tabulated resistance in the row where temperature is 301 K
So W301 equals 408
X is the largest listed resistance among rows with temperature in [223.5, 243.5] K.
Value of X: 452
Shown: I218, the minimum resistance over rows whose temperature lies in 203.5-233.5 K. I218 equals 431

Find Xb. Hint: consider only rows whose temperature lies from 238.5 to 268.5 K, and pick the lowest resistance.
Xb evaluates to 301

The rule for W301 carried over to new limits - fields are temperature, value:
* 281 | 395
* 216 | 462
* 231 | 431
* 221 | 462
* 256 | 373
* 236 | 422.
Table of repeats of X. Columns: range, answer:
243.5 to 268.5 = 420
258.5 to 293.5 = 423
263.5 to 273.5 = 414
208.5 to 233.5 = 463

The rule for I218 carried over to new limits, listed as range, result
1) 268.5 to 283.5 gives 395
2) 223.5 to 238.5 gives 422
